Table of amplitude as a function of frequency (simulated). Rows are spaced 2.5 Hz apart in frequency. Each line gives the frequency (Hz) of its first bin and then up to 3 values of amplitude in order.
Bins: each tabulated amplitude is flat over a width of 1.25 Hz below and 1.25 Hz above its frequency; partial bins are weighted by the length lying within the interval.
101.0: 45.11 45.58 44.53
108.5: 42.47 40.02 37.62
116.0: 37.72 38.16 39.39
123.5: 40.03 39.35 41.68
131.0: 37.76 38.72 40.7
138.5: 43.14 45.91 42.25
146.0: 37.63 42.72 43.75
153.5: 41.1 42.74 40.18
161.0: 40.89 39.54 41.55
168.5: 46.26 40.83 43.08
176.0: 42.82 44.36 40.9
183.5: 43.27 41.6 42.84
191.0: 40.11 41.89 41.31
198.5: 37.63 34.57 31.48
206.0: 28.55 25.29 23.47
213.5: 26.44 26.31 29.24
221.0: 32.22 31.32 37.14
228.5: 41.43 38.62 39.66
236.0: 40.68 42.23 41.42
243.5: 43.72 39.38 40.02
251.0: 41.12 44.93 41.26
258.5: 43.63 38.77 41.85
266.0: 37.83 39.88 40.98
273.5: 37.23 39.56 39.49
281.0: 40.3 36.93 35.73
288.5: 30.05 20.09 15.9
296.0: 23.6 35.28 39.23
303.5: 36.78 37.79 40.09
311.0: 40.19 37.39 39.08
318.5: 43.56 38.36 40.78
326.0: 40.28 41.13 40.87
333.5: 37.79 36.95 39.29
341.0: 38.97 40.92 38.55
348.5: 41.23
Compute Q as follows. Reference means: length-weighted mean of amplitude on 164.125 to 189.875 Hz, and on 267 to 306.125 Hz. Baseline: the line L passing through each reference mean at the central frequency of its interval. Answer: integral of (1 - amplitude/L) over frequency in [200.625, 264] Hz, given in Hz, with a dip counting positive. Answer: 3.1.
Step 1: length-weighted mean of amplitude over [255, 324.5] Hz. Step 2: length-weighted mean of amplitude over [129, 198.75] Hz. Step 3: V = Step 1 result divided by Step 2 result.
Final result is 0.88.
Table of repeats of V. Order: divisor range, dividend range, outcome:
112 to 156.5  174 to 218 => 0.89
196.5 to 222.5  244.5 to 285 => 1.35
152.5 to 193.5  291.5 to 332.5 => 0.87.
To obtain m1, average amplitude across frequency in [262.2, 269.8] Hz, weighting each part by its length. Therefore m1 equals 39.9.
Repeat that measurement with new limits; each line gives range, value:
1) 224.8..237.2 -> 39.5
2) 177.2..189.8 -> 42.6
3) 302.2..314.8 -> 38.5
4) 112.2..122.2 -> 38.2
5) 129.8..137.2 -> 39.1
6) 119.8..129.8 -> 40.1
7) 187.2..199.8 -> 40.7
